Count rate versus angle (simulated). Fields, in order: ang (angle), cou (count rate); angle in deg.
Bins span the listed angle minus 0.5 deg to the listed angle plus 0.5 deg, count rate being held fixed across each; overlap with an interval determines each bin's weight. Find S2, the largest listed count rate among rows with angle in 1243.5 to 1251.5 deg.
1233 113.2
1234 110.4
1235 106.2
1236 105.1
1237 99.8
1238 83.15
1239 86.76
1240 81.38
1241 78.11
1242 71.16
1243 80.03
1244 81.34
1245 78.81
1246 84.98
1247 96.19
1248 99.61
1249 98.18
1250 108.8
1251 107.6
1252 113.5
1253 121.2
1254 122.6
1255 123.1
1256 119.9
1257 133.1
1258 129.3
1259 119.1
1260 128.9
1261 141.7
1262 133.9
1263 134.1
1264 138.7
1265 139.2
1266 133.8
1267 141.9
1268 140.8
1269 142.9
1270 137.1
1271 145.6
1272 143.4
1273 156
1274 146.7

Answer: 108.8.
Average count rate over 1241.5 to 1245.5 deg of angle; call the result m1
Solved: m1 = 77.8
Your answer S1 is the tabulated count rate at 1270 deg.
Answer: 137.1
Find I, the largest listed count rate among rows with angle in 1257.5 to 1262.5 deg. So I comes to 141.7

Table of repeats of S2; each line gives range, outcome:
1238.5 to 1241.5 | 86.76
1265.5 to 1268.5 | 141.9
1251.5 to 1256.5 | 123.1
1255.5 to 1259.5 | 133.1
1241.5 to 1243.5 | 80.03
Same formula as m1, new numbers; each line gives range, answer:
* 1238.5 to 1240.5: 84.1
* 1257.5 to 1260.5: 126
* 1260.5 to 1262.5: 138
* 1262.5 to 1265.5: 137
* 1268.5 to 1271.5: 142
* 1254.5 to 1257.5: 125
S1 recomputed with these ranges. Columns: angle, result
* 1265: 139.2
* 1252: 113.5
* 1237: 99.8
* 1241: 78.11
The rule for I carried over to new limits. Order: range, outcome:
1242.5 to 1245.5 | 81.34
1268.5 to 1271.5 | 145.6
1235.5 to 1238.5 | 105.1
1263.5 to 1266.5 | 139.2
